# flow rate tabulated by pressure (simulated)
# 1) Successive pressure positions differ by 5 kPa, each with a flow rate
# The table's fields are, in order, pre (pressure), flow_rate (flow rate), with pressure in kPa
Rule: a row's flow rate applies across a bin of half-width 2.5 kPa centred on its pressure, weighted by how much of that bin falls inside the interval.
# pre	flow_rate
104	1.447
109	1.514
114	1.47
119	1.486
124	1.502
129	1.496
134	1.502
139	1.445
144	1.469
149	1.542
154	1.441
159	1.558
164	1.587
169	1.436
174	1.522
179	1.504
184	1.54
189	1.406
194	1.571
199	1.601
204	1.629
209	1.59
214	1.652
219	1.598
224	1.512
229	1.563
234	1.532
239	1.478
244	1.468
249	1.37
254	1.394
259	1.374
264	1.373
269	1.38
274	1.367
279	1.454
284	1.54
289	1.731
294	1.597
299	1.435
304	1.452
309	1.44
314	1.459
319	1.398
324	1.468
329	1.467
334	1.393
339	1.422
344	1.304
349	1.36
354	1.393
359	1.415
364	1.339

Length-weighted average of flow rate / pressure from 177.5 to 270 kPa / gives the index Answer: 1.5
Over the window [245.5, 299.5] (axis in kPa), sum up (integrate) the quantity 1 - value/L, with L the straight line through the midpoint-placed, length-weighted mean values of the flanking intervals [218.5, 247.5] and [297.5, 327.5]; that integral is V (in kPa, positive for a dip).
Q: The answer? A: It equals 0.8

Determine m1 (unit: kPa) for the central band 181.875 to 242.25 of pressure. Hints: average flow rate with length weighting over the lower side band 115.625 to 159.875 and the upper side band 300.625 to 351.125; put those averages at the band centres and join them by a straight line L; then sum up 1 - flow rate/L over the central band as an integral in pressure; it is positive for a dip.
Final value -3.9 kPa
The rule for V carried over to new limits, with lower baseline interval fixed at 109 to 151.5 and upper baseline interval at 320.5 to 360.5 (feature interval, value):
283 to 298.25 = -2.0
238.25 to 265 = 0.6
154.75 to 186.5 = -1.0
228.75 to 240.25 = -0.6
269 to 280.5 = 0.2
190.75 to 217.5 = -2.6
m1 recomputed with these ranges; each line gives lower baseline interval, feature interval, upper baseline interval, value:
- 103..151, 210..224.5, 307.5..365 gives -1.5 kPa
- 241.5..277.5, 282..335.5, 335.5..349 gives -4.5 kPa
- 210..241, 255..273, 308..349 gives 1.5 kPa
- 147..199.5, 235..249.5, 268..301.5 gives 0.5 kPa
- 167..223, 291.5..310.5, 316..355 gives -0.6 kPa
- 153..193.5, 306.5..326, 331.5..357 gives -0.6 kPa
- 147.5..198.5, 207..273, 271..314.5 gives 1.1 kPa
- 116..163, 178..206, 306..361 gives -1.3 kPa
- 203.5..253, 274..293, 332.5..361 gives -1.2 kPa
